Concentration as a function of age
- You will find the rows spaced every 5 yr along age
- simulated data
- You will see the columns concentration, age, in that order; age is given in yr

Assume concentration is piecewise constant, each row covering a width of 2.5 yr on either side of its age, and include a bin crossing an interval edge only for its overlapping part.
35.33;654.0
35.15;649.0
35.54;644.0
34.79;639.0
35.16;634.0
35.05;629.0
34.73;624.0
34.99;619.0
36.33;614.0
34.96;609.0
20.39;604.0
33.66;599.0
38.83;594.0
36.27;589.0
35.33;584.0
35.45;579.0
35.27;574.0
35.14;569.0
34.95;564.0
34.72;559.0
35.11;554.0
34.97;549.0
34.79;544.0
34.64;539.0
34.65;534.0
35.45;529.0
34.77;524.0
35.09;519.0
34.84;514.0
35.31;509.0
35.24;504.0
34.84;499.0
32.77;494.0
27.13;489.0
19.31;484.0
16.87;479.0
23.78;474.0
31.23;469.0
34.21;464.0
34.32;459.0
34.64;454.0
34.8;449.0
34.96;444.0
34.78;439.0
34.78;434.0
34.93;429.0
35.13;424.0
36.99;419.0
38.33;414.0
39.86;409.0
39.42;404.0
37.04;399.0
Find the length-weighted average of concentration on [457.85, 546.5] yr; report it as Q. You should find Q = 31.6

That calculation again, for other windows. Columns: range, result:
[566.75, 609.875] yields 33.9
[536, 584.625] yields 35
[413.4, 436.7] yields 35.8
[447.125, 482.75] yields 29.5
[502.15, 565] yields 35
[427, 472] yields 34.2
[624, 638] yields 35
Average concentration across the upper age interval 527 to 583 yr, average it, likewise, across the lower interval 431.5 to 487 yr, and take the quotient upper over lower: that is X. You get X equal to 1.2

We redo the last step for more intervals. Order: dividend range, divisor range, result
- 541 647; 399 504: 1.05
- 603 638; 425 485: 1.08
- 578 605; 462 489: 1.35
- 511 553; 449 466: 1.01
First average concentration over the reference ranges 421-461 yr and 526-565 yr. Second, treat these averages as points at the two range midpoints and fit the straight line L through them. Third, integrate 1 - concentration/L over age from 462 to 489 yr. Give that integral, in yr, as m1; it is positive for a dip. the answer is 7.55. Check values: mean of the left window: 34.8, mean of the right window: 34.9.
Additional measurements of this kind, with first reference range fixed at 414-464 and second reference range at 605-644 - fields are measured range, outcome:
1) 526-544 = 0.0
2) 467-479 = 3.4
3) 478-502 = 5.5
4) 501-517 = -0.1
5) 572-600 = -1.0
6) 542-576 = -0.2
